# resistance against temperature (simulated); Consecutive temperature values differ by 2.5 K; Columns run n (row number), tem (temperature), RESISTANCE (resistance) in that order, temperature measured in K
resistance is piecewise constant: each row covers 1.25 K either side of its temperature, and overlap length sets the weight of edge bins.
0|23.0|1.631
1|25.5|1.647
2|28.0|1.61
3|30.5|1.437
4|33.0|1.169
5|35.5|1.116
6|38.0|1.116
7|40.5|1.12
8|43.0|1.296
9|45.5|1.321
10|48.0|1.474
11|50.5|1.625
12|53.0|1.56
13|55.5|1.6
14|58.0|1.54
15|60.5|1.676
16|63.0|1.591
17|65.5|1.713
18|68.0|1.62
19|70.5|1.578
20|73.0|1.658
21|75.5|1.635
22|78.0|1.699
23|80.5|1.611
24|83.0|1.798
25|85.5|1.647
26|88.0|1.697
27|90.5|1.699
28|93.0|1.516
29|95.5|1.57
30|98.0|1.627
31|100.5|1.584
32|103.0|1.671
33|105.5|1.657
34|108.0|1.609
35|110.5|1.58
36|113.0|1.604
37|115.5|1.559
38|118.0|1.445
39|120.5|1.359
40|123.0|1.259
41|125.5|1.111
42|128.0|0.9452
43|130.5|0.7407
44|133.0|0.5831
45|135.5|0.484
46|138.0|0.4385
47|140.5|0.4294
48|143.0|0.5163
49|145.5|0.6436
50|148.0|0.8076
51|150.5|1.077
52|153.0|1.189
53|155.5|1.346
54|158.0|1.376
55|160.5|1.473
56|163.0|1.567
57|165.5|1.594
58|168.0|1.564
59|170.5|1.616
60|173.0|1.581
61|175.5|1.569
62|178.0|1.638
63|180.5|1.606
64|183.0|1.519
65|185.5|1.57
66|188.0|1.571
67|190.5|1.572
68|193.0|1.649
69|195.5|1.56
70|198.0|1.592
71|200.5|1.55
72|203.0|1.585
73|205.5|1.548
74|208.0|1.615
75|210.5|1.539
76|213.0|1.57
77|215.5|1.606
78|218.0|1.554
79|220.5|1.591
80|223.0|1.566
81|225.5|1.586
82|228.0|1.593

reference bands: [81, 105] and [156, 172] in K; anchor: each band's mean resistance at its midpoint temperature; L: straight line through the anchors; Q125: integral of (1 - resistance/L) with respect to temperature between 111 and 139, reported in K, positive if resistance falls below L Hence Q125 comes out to 9.26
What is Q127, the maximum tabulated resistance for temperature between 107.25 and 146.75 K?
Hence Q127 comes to 1.609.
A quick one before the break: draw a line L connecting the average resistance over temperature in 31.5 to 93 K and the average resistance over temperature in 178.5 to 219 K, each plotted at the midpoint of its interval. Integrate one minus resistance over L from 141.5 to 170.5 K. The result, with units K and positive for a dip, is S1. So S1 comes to 6.57 K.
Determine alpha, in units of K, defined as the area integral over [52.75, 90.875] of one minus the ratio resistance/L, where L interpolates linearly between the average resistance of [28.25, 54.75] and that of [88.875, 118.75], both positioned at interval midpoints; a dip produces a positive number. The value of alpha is -4.7 K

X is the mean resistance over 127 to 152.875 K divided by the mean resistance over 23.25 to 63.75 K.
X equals 0.48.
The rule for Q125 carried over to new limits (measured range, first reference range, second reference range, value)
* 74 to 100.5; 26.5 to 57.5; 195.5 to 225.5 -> -4.0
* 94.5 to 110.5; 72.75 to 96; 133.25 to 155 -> -3.0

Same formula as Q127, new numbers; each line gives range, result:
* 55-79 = 1.713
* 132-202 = 1.649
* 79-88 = 1.798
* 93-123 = 1.671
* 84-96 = 1.699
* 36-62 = 1.676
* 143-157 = 1.346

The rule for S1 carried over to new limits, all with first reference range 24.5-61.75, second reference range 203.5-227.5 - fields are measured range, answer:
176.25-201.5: -0.51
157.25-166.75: 0.11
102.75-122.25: -0.86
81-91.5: -1.77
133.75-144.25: 7.21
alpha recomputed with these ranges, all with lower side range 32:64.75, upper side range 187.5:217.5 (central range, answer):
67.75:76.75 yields -1.2 K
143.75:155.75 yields 4.4 K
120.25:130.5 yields 2.7 K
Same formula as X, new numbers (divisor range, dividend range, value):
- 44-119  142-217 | 0.90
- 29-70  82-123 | 1.10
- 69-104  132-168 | 0.60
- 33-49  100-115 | 1.31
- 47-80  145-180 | 0.86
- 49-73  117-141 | 0.55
